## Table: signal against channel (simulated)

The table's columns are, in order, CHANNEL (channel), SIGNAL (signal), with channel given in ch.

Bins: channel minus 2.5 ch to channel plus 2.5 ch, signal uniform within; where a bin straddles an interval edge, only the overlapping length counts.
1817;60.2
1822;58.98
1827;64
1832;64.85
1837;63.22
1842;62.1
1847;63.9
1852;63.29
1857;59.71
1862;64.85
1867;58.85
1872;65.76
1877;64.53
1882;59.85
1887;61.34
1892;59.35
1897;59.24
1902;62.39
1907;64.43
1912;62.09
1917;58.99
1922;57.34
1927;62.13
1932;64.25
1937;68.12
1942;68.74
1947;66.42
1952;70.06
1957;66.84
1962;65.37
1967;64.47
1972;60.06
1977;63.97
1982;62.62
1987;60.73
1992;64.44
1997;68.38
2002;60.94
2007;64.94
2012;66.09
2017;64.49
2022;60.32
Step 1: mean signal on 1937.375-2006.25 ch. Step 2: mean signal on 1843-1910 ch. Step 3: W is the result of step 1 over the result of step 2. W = 1.05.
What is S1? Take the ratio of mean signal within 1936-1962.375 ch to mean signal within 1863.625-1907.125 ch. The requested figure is 1.1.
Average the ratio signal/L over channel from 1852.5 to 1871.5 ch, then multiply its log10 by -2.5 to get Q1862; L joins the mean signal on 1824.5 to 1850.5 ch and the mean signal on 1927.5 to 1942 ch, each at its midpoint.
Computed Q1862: 0.04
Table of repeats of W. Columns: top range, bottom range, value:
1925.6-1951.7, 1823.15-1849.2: 1.05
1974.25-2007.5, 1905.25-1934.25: 1.04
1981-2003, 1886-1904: 1.05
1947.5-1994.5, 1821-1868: 1.03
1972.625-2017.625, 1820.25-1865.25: 1.02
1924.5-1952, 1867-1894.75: 1.07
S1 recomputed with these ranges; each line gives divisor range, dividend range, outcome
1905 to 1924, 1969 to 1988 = 1.02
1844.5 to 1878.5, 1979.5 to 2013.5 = 1.02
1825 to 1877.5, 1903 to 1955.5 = 1.02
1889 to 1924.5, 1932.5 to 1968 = 1.11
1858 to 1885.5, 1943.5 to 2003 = 1.03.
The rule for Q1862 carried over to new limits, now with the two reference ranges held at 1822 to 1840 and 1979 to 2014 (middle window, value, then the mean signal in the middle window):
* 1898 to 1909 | 0.01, 62.8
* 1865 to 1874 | 0.02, 62.3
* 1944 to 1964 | -0.06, 67.3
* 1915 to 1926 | 0.09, 58.7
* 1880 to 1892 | 0.06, 60.4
